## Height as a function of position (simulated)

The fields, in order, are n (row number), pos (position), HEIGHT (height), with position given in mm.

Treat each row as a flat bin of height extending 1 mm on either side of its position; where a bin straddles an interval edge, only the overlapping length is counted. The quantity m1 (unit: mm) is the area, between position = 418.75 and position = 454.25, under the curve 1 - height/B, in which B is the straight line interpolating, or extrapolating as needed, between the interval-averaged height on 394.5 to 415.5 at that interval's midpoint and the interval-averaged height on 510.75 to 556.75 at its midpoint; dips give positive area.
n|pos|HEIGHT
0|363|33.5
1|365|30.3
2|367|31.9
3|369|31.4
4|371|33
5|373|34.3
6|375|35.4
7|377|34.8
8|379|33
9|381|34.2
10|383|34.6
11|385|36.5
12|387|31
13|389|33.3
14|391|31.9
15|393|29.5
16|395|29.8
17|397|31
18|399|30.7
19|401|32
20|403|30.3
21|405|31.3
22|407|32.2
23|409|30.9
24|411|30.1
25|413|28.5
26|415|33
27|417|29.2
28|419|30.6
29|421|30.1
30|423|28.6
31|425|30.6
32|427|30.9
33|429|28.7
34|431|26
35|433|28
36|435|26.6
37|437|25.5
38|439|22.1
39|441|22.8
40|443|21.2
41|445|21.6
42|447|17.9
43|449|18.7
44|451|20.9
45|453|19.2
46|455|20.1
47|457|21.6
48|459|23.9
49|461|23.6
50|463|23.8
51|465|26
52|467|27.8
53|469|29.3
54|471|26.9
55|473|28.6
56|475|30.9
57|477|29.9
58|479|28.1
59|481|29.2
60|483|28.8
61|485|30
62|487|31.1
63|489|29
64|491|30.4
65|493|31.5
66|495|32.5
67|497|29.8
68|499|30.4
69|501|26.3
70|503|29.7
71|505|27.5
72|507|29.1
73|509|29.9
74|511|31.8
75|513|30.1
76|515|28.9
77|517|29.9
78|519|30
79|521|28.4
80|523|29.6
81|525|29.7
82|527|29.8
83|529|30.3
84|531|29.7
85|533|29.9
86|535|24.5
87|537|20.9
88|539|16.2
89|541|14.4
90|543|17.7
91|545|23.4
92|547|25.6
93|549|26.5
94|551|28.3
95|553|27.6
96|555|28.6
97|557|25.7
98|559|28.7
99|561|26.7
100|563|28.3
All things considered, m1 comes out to 6.0 mm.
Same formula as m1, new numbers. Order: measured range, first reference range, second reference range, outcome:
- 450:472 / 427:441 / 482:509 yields 3.1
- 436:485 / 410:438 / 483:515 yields 8.0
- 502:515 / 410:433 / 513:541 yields -1.0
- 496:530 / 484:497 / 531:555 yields -2.3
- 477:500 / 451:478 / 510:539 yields -3.0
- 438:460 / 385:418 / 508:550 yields 6.3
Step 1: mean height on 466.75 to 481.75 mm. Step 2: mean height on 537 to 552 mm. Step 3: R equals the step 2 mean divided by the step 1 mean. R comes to 0.75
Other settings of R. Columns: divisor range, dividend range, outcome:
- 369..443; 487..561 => 0.91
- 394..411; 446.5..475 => 0.77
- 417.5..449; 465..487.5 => 1.12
